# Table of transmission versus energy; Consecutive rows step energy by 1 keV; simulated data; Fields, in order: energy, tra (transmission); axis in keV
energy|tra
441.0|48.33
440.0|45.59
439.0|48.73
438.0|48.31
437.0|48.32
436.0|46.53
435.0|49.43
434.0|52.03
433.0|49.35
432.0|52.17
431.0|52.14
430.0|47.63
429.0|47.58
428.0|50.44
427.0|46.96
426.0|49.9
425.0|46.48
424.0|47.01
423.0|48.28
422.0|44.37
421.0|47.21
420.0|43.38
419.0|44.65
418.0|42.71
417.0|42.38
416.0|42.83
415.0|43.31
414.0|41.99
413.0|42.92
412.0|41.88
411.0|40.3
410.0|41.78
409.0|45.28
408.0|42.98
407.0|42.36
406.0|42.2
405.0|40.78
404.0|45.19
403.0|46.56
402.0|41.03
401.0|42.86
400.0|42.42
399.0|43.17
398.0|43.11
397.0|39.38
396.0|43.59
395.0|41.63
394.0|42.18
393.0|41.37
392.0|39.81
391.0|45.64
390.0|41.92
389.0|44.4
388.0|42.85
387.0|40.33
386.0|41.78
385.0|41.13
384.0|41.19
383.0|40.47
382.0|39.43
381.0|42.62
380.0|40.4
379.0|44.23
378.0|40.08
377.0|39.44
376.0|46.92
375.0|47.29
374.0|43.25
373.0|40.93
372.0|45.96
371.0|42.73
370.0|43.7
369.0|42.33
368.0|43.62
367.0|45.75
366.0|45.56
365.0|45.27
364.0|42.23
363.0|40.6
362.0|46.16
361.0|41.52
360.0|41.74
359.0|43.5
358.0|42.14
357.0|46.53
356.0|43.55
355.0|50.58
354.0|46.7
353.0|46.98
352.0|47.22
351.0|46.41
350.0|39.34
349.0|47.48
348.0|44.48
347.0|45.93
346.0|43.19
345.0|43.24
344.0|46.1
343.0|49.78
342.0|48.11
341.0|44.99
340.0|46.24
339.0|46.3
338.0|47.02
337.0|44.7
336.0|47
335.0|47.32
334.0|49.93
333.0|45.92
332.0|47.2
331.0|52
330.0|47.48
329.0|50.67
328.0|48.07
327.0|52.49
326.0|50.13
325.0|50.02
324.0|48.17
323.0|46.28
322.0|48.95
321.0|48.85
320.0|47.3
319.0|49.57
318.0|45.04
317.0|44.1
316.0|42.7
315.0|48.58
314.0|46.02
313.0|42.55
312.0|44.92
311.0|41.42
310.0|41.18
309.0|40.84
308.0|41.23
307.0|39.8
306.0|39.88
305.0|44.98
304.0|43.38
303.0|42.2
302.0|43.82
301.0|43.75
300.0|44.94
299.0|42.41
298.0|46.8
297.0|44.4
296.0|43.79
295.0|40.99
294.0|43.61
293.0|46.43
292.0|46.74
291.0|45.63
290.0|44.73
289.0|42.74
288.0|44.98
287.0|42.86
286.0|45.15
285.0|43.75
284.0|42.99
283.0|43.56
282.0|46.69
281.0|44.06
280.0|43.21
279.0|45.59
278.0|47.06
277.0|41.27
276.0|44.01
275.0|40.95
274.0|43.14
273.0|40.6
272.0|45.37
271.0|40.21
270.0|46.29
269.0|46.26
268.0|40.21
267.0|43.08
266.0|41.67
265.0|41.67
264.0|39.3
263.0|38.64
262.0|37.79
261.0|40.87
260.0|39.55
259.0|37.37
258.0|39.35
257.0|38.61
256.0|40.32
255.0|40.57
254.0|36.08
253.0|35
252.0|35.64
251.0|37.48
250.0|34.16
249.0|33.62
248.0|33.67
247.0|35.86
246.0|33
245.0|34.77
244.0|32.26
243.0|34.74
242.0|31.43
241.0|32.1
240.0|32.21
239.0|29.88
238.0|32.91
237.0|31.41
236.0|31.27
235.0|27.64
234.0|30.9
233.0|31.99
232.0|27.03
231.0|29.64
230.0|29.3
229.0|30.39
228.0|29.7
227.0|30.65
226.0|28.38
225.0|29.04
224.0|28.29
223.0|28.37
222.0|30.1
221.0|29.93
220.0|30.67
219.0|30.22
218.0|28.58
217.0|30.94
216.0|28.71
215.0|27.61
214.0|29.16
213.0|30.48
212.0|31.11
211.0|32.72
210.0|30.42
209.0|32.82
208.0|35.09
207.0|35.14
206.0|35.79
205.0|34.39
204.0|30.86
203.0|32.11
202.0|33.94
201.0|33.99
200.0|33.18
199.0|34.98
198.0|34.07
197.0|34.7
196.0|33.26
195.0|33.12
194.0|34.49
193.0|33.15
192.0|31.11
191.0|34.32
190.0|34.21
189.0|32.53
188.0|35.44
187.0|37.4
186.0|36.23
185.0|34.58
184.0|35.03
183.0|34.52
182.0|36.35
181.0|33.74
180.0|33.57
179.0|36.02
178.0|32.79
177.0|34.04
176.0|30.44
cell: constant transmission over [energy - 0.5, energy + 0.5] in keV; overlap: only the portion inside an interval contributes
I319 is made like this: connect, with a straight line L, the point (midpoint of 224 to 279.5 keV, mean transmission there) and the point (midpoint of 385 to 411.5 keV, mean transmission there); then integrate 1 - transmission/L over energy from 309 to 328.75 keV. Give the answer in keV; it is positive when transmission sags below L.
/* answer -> -3.7 keV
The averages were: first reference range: 36.3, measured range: 46.6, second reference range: 42.5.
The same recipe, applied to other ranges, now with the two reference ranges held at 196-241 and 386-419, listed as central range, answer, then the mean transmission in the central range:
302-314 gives -1.8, 42.3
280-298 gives -4.5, 44.3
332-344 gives -2.6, 47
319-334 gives -4.4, 48.9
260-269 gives -1.8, 40.7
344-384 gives -3.7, 43.8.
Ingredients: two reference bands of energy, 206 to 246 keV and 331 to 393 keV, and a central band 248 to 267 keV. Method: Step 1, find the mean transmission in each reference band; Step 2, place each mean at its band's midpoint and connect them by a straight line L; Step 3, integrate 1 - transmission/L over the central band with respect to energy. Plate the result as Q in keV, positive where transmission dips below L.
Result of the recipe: -2.4 keV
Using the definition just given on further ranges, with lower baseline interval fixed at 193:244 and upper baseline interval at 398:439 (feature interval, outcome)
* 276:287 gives -2.6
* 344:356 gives -1.4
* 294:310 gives -2.4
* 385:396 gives 0.3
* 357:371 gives -0.6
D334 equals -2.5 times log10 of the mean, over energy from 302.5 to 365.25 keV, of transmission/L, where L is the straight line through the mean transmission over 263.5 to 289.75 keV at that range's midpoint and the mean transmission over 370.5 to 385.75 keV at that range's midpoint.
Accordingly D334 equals -0.07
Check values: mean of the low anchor 43.3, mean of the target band 45.6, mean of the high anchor 42.4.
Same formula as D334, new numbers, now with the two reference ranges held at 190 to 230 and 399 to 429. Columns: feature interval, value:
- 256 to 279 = -0.18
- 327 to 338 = -0.22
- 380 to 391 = 0.02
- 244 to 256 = -0.04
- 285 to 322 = -0.18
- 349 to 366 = -0.10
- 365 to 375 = -0.06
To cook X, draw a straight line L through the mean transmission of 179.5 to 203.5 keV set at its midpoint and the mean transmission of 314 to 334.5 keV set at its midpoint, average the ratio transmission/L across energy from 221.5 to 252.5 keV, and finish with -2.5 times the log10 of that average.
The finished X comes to 0.230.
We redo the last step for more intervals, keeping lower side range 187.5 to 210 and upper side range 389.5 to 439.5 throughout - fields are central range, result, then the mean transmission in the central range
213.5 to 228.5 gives 0.19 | 29.4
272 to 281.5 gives -0.15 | 43.4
